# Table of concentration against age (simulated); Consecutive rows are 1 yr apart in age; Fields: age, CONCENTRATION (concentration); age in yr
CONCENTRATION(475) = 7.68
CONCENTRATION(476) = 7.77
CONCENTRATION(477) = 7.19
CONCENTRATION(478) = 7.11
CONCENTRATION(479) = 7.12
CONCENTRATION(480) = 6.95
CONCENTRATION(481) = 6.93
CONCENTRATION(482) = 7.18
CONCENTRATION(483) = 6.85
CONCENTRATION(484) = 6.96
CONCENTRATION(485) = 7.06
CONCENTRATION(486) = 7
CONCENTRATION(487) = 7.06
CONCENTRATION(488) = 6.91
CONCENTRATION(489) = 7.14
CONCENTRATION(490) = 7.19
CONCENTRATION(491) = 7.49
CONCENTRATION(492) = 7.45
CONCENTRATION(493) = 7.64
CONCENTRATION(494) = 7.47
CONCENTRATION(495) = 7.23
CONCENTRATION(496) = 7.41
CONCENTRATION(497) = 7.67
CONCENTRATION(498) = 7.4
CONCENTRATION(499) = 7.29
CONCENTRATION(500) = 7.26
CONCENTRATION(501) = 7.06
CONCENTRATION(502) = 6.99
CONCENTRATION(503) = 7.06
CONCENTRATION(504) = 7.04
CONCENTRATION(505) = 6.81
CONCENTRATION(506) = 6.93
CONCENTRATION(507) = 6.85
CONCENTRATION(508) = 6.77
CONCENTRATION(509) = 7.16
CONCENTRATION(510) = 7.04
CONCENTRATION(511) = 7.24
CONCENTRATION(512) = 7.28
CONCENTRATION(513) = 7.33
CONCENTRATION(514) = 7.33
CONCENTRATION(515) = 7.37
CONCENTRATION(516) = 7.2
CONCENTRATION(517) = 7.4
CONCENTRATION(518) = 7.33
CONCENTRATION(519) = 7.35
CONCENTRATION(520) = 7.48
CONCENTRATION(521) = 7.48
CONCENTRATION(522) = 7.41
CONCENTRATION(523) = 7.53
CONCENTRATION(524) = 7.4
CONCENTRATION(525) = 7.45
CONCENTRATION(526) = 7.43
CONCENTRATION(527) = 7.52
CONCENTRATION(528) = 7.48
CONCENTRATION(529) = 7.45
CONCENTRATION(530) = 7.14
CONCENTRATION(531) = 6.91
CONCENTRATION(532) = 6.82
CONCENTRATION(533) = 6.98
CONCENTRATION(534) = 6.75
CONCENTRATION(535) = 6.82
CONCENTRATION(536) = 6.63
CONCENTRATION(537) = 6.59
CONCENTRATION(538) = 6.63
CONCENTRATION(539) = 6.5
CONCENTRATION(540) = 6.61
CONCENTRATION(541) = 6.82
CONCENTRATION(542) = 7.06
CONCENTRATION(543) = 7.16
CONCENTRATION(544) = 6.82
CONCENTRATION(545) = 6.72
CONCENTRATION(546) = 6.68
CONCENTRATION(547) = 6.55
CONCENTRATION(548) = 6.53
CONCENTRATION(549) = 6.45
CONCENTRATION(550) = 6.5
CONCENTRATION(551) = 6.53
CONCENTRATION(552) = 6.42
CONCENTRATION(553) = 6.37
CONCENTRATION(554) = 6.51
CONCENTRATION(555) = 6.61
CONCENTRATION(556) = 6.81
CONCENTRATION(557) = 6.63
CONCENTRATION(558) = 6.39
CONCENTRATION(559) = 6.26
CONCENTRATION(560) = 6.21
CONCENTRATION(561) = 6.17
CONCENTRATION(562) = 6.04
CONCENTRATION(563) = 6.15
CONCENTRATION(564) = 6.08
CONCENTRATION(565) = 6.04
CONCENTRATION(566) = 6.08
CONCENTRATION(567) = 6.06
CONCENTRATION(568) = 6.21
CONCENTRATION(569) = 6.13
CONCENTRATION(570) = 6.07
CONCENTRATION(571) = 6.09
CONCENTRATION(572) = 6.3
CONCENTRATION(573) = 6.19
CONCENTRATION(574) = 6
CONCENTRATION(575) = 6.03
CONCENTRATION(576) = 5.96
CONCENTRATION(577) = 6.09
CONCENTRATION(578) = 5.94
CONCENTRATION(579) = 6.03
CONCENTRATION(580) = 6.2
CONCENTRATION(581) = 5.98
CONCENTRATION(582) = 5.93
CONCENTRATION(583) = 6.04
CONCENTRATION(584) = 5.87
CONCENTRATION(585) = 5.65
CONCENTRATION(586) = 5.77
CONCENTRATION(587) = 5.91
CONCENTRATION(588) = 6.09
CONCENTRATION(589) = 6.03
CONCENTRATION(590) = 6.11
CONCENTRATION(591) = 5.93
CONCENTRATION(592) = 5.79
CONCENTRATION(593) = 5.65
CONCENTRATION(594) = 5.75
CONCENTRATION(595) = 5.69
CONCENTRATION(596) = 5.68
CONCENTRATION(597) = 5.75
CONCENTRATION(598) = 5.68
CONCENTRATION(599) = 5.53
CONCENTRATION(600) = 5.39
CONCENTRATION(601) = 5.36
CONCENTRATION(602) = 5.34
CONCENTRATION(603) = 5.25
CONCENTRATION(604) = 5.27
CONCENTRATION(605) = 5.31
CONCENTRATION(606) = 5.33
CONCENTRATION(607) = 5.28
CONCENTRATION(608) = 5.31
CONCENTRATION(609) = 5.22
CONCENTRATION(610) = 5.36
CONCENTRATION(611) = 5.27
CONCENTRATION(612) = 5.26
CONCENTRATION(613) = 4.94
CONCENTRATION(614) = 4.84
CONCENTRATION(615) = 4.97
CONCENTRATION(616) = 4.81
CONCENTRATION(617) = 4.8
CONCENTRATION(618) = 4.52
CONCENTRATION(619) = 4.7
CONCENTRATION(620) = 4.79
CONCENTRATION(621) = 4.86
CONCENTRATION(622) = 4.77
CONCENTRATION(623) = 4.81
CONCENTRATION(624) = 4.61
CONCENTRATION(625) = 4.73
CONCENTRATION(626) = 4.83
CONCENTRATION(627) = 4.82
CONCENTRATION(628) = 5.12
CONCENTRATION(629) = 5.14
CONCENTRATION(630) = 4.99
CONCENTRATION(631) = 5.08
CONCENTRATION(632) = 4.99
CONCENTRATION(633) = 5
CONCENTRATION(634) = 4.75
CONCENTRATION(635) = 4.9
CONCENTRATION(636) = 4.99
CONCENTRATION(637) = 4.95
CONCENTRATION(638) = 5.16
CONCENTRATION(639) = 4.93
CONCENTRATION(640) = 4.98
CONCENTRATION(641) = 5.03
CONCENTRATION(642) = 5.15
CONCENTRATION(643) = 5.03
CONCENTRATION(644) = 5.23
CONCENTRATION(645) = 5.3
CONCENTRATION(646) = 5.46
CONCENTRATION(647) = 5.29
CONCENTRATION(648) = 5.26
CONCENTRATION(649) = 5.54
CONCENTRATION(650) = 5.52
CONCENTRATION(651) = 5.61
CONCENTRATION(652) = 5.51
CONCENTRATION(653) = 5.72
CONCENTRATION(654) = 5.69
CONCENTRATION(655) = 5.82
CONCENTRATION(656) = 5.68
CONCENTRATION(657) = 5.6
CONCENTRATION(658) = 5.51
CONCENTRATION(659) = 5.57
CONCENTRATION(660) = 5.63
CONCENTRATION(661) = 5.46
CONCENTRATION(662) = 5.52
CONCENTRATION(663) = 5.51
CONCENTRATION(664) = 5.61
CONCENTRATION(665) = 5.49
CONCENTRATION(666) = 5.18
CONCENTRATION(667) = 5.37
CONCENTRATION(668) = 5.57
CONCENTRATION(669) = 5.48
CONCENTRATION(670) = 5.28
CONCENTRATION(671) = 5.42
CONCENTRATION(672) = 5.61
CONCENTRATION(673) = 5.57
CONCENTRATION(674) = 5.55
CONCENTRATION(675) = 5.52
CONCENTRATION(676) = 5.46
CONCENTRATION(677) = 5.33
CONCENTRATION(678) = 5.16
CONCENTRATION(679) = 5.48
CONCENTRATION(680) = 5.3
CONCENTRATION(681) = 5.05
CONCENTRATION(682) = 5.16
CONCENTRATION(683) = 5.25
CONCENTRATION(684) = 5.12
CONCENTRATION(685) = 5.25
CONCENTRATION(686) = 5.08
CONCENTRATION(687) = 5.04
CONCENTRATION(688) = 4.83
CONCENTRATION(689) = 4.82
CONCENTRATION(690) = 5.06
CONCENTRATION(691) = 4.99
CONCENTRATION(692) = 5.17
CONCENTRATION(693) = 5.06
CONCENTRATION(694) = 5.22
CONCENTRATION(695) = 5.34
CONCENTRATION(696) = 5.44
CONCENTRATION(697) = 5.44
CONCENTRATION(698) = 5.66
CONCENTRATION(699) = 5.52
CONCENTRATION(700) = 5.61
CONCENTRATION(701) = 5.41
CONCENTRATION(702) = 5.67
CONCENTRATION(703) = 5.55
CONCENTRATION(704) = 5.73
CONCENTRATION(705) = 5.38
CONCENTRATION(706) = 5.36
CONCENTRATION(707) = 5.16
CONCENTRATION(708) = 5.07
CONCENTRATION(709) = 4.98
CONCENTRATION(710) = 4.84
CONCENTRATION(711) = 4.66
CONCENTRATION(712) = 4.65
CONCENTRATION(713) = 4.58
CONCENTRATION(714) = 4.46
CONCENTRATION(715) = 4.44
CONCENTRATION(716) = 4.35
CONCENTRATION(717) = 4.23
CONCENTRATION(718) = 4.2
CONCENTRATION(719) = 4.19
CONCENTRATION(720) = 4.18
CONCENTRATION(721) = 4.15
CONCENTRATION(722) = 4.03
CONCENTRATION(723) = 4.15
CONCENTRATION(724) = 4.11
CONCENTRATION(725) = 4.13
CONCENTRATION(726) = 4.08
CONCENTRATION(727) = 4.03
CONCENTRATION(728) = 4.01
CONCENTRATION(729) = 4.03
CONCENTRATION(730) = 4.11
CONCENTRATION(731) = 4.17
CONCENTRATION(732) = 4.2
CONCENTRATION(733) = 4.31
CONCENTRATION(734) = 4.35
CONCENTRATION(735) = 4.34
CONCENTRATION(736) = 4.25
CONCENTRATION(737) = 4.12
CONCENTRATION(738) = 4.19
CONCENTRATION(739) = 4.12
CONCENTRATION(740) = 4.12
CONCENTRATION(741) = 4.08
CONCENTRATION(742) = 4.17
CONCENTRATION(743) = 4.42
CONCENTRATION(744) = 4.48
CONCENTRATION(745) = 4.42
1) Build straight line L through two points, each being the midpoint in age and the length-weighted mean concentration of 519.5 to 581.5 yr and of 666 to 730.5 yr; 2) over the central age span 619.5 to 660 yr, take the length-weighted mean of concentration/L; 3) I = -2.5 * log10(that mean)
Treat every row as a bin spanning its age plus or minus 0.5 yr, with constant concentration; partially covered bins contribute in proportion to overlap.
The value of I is 0.09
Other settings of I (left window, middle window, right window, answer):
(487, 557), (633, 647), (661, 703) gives 0.14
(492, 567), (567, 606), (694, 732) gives 0.07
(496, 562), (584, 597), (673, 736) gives 0.07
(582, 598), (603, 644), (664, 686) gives 0.13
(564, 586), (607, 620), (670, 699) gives 0.15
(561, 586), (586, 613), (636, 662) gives 0.05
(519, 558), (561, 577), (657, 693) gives 0.08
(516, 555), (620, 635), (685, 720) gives 0.20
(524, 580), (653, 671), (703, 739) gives -0.07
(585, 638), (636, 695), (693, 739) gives -0.08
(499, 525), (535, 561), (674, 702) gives 0.04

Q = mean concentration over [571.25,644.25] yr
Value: 5.37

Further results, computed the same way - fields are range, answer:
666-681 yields 5.41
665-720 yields 5.15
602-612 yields 5.29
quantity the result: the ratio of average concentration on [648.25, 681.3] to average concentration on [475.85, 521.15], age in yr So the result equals 0.76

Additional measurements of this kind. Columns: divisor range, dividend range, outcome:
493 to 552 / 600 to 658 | 0.73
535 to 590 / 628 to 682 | 0.85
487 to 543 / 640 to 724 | 0.72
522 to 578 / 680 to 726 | 0.75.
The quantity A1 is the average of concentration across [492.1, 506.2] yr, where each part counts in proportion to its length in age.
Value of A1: 7.25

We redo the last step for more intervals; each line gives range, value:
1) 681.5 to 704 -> 5.27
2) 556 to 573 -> 6.2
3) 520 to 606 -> 6.33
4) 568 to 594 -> 5.99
